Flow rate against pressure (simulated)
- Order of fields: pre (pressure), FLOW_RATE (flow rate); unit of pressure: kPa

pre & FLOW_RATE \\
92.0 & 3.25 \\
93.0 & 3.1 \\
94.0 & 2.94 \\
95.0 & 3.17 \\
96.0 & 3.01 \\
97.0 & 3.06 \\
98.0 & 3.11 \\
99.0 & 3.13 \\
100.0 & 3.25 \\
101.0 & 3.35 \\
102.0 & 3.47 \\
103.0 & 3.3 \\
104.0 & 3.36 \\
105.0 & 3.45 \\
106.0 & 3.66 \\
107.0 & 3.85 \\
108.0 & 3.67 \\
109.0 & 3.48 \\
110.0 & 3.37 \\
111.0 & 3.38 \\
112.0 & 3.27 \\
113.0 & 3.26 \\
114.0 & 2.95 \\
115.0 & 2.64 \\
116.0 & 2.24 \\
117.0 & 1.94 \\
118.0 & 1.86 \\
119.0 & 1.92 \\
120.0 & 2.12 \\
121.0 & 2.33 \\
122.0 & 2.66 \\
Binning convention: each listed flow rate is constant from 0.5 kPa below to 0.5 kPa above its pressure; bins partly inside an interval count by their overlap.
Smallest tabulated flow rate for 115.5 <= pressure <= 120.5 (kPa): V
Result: 1.86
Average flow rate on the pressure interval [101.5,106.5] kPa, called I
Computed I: 3.45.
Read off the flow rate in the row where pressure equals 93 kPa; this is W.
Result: 3.1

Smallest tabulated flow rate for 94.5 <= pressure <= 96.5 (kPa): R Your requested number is 3.01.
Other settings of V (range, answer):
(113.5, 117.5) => 1.94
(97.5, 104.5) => 3.11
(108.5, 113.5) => 3.26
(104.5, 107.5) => 3.45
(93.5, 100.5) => 2.94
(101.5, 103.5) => 3.3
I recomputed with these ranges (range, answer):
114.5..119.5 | 2.12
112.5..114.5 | 3.1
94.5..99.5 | 3.1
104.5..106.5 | 3.56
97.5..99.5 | 3.12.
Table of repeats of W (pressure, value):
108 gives 3.67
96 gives 3.01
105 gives 3.45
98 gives 3.11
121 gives 2.33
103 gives 3.3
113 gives 3.26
